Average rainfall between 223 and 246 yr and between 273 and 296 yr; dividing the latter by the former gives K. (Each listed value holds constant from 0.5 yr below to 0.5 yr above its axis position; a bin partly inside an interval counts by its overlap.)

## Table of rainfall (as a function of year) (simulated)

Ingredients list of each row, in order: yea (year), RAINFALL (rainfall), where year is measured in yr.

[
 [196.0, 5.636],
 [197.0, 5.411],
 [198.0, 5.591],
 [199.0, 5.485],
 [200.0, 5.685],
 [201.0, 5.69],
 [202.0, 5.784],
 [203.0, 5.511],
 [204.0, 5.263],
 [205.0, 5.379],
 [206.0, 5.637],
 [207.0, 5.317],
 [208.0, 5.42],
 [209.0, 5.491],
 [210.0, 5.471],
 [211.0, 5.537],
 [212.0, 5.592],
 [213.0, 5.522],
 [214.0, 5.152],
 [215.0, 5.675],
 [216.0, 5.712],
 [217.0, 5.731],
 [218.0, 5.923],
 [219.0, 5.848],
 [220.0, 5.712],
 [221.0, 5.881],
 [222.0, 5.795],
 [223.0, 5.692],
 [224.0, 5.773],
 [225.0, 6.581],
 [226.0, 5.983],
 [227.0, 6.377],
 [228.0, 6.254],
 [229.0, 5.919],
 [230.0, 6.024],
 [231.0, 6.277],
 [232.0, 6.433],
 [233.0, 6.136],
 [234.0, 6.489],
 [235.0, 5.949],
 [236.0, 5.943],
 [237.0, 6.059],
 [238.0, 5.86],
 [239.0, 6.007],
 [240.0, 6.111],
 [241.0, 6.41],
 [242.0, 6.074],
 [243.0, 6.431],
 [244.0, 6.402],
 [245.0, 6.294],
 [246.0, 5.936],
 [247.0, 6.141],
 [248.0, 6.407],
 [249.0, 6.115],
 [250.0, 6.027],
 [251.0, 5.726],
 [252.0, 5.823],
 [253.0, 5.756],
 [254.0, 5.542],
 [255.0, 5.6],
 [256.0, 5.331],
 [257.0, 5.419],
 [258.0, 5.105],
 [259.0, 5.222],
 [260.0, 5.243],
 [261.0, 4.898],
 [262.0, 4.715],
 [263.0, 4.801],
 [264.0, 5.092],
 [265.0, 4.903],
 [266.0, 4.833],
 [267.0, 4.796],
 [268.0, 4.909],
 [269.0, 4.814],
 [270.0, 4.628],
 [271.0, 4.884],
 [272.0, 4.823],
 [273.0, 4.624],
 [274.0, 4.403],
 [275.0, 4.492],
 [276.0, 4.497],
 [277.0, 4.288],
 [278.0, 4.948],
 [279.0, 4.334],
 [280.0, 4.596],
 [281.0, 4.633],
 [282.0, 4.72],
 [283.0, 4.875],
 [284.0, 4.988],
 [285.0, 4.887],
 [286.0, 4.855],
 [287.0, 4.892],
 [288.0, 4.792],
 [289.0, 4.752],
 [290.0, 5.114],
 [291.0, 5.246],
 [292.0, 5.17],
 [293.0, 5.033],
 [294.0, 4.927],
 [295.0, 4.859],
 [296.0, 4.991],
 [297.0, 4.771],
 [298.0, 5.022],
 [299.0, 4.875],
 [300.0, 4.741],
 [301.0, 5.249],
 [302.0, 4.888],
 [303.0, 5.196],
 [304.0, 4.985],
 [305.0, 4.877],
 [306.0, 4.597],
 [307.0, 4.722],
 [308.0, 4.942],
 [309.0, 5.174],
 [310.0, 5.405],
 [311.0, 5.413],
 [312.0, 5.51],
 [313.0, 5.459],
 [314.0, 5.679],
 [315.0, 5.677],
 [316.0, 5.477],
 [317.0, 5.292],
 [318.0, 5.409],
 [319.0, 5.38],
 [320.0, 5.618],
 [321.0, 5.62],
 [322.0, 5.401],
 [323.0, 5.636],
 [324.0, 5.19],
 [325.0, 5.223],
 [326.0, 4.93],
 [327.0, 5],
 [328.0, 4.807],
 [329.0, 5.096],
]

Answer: 0.78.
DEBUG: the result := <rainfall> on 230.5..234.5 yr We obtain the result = 6.33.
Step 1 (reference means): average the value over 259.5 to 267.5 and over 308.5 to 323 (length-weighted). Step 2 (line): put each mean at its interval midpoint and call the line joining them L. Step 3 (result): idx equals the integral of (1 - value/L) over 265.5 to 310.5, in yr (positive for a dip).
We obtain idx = 2.8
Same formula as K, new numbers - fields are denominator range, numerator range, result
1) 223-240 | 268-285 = 0.76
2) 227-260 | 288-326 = 0.87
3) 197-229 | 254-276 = 0.87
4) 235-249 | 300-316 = 0.84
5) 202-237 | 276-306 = 0.84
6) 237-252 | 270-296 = 0.78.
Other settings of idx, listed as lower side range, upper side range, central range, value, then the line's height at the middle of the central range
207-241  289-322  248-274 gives 1.7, 5.56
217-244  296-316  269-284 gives 2.3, 5.49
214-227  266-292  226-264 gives -3.3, 5.39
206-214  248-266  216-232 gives -1.6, 5.44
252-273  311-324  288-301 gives 0.9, 5.32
